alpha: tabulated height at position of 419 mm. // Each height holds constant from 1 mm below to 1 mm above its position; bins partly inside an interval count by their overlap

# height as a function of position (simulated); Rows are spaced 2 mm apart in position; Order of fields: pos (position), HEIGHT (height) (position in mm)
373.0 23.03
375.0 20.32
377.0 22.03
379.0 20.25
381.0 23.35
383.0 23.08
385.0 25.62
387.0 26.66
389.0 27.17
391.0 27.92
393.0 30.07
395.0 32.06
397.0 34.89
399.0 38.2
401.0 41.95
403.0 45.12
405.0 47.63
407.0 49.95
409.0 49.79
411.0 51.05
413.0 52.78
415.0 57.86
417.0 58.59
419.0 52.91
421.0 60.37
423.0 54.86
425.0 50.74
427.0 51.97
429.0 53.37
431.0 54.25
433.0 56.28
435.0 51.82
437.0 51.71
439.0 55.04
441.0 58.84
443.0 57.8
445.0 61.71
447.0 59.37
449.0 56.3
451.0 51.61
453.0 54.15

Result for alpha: 52.91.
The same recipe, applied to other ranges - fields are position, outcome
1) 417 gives 58.59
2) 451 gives 51.61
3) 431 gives 54.25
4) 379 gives 20.25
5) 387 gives 26.66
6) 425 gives 50.74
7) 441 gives 58.84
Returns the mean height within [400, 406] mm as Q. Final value 44.9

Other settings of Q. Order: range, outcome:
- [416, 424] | 56.7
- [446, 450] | 57.8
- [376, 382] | 21.9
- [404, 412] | 49.6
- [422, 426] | 52.8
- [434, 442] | 54.4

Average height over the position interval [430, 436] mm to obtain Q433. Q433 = 54.1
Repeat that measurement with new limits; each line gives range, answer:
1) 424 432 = 52.6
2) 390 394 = 29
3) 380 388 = 24.7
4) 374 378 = 21.2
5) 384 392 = 26.8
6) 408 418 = 54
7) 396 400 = 36.5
